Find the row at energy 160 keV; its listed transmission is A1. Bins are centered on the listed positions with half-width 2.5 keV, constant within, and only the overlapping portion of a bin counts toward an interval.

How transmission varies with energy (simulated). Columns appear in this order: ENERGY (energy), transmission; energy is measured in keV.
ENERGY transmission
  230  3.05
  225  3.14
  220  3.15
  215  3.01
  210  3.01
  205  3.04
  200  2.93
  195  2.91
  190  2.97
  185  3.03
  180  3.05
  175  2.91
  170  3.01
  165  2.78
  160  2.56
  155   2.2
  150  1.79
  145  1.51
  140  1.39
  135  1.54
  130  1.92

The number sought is 2.56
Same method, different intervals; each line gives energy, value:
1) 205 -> 3.04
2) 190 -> 2.97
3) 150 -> 1.79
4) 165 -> 2.78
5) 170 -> 3.01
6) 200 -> 2.93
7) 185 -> 3.03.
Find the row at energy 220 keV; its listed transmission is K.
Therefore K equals 3.15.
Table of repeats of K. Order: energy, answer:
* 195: 2.91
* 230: 3.05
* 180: 3.05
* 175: 2.91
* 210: 3.01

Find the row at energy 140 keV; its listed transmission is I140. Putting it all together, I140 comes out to 1.39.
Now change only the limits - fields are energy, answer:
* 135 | 1.54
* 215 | 3.01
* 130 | 1.92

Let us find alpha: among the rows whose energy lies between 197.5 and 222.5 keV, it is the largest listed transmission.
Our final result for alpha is 3.15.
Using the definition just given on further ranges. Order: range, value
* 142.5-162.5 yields 2.56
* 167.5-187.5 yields 3.05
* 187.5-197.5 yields 2.97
